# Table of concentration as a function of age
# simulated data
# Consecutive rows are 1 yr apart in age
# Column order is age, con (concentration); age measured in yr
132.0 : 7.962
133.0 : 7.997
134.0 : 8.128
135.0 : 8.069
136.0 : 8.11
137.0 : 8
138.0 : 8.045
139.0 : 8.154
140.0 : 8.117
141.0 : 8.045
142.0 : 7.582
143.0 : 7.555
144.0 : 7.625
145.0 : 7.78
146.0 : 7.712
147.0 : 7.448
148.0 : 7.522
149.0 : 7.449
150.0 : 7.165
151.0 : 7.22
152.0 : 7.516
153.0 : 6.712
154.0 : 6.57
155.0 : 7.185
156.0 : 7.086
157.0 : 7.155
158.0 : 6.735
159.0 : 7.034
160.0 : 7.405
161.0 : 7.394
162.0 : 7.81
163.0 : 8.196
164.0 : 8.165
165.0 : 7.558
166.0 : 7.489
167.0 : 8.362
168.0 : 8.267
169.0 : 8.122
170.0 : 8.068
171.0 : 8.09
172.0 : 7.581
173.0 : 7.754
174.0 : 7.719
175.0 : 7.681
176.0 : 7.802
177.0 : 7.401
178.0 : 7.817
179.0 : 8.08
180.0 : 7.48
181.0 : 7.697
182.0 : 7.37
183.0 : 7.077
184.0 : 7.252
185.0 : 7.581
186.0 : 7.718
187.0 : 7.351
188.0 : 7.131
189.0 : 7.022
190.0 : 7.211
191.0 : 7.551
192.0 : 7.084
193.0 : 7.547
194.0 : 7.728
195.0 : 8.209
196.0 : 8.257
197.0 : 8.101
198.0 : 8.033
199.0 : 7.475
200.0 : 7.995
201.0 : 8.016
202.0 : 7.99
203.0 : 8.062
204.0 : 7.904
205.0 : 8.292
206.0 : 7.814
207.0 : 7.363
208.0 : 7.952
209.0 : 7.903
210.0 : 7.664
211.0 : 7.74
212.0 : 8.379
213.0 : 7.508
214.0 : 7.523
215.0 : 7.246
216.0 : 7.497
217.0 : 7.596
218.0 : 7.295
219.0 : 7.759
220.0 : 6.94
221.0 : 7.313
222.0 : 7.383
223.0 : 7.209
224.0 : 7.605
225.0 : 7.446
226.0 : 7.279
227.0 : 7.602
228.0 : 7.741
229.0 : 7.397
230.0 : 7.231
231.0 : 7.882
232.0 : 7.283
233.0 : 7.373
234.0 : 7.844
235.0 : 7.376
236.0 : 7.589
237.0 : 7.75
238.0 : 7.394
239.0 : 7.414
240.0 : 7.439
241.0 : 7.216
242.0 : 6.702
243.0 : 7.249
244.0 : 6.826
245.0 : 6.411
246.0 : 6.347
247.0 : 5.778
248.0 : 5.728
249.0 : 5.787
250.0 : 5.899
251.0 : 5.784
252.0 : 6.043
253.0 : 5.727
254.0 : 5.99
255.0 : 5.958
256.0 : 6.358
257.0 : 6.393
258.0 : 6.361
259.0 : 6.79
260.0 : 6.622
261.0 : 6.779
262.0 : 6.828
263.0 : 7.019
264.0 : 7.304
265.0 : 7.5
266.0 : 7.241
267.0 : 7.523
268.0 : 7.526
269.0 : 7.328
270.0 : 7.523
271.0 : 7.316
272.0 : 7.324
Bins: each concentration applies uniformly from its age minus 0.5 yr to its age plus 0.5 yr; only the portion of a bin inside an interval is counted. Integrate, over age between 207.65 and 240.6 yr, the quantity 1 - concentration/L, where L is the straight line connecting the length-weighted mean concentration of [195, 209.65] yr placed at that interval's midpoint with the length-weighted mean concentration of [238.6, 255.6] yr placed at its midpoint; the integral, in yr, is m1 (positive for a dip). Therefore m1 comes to -1.7 yr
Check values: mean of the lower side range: 7.95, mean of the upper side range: 6.36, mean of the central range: 7.53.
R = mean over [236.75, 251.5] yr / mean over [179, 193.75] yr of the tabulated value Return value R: 0.9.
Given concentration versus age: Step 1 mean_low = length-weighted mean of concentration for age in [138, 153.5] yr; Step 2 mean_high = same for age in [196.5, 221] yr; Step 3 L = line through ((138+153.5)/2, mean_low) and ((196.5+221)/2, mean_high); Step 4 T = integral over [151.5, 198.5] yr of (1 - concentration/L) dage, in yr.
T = 0.5 yr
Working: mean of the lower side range 7.59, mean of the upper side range 7.74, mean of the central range 7.58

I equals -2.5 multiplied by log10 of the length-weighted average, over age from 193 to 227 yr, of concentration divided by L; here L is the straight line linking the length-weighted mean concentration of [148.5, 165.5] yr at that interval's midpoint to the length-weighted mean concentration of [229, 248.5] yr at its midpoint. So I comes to -0.08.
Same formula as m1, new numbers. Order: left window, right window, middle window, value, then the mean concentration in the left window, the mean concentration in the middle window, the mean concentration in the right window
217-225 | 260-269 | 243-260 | 2.5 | 7.38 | 6.18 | 7.19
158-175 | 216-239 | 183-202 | 0.1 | 7.78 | 7.62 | 7.47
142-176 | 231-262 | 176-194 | -0.4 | 7.55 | 7.45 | 6.7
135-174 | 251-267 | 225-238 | -1.2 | 7.63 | 7.52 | 6.6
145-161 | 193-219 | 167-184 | -0.6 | 7.22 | 7.75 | 7.82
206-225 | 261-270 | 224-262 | 2.9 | 7.55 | 6.84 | 7.27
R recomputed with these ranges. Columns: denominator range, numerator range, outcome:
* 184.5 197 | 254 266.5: 0.89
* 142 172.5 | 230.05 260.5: 0.89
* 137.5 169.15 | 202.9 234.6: 1.00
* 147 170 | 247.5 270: 0.88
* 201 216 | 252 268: 0.86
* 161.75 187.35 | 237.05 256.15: 0.83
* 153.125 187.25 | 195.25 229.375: 1.01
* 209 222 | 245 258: 0.80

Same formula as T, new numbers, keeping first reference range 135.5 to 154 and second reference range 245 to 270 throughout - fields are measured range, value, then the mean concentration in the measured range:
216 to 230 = -1.1 yr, 7.42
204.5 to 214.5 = -1.2 yr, 7.81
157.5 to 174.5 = -0.8 yr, 7.75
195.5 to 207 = -1.4 yr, 7.97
